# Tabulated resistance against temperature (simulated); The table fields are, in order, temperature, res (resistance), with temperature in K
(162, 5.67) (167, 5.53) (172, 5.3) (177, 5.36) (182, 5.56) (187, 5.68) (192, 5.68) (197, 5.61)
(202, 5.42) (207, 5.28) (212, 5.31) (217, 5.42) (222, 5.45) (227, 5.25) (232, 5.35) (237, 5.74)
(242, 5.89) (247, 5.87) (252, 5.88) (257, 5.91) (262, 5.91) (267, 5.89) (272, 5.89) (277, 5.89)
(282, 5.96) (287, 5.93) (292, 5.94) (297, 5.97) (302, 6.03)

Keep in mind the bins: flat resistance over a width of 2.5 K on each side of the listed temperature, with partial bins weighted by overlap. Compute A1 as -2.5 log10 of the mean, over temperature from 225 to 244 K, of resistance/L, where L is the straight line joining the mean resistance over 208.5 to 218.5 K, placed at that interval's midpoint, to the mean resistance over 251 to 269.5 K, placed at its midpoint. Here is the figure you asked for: 0.01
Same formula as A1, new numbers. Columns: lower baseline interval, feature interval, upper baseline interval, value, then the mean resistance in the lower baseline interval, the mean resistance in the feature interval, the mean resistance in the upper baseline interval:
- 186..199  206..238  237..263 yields 0.074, 5.66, 5.39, 5.88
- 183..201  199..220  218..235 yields 0.026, 5.63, 5.37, 5.37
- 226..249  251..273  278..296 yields -0.020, 5.64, 5.9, 5.94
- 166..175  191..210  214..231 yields -0.020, 5.39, 5.48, 5.37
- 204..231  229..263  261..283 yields -0.027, 5.34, 5.78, 5.9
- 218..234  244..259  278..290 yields -0.052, 5.36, 5.89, 5.94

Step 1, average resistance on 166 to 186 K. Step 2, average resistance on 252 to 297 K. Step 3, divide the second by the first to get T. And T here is 1.09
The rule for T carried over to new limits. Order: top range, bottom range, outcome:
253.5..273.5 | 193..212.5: 1.09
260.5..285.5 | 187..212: 1.07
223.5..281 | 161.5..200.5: 1.04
